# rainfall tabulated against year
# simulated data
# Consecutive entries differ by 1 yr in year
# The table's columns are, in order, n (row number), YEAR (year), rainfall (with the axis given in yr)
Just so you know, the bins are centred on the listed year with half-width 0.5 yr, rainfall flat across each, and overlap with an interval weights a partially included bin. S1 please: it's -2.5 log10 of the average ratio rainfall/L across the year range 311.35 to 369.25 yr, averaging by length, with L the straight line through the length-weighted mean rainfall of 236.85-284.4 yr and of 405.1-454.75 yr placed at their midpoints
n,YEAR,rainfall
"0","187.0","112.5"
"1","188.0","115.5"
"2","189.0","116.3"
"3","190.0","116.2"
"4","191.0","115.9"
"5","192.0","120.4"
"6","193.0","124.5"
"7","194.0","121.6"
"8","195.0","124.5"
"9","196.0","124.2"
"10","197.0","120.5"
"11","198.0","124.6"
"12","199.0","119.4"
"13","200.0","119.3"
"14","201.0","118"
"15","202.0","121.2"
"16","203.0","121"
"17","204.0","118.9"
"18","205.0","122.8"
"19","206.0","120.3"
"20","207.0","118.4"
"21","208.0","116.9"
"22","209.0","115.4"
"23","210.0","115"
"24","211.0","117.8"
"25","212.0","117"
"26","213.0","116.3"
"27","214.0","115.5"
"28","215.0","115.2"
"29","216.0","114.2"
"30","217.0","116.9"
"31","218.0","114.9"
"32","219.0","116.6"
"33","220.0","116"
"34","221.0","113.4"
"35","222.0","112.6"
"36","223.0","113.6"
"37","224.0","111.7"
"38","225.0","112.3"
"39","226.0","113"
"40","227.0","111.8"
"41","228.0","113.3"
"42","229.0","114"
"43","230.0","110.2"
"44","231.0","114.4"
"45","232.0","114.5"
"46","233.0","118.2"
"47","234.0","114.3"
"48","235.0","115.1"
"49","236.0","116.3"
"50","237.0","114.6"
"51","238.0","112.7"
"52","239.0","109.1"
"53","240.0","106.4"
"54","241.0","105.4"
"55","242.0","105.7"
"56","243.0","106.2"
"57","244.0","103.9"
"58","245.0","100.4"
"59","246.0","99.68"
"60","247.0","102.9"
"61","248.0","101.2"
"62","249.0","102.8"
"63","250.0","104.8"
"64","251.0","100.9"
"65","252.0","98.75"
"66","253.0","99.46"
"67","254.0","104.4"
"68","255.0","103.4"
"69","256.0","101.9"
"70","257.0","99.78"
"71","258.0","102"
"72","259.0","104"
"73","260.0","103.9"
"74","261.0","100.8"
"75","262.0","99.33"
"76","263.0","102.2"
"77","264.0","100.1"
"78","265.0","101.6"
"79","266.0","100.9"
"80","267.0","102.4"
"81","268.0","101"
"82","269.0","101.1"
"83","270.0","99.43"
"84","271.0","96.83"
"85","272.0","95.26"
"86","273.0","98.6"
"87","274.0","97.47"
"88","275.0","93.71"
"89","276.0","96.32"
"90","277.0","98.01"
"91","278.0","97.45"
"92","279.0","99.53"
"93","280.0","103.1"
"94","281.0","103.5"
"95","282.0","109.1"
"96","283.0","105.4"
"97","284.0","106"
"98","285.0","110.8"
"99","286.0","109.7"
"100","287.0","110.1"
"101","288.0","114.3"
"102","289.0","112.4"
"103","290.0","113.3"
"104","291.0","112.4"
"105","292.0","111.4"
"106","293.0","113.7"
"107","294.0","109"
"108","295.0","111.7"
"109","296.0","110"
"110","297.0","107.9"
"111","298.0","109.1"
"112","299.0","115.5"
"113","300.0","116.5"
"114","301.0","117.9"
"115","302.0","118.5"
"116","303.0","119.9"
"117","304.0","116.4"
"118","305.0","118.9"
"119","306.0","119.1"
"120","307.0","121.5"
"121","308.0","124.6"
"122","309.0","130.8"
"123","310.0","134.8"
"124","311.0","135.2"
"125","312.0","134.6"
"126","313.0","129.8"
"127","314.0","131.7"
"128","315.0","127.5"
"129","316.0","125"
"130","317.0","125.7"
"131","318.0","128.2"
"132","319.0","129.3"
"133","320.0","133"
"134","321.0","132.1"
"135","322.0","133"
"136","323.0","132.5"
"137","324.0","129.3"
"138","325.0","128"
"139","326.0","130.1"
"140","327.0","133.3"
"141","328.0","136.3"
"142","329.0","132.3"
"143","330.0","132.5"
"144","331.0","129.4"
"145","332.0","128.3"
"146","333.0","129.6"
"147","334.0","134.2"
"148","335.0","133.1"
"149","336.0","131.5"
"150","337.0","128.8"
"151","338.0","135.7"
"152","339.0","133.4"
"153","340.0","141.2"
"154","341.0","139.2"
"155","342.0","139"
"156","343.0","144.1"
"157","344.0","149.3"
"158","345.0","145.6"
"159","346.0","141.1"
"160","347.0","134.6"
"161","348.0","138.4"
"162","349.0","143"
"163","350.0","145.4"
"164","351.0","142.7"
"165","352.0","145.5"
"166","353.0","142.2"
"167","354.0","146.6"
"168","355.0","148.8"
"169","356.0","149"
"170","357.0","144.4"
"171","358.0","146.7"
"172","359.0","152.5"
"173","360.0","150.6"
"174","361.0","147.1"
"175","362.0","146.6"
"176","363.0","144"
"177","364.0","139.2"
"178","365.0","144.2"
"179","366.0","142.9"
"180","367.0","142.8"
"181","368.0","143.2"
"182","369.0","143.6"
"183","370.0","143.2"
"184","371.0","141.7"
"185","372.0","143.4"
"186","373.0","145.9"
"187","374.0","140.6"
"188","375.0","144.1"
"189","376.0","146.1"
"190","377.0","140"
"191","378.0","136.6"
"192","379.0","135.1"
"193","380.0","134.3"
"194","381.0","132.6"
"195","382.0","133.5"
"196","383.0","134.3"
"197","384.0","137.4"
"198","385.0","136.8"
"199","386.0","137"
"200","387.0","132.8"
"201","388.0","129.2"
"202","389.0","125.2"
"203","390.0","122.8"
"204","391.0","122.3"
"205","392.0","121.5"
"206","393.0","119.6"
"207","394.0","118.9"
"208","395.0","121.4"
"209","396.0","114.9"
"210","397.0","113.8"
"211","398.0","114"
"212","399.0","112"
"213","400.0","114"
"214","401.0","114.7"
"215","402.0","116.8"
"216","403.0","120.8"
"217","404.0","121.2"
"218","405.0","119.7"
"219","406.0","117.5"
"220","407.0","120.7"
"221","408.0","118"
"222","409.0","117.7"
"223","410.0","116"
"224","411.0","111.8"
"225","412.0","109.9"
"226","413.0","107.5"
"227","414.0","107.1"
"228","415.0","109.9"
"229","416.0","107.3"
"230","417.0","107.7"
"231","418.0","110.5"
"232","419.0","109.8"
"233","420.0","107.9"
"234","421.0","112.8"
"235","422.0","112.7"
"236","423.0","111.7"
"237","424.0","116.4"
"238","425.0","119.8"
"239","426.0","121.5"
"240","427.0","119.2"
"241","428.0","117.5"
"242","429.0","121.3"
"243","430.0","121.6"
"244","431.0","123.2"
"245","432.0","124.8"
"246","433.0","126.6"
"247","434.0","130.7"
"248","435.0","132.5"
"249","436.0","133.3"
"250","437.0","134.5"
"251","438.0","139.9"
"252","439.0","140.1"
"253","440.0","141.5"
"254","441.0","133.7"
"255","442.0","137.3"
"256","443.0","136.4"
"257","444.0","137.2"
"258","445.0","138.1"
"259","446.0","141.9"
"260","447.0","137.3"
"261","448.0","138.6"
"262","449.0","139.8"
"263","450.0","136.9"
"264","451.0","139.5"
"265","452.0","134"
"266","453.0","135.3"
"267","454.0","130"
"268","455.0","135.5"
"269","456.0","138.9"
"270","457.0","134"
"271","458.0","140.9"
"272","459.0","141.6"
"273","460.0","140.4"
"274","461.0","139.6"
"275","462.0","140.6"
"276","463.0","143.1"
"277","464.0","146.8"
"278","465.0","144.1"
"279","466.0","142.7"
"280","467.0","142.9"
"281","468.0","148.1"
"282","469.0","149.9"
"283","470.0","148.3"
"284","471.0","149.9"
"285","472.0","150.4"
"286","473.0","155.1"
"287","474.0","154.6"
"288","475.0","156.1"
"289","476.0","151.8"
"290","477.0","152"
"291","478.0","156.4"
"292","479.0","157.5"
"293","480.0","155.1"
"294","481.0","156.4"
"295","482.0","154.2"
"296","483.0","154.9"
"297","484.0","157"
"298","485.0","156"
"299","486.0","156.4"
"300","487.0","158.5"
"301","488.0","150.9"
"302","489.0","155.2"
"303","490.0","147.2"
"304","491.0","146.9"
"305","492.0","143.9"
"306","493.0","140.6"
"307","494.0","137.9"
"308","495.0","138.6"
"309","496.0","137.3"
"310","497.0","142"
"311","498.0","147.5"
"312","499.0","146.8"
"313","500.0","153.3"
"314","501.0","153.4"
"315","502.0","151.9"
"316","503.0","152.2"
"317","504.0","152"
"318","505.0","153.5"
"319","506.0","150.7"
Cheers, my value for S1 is -0.22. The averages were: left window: 102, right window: 124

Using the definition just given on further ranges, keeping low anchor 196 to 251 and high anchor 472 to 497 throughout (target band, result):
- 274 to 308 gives 0.12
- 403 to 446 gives 0.17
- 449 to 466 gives 0.06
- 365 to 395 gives 0.00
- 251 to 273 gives 0.18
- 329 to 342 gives -0.03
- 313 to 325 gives -0.02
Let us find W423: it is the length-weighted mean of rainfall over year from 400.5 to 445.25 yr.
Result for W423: 121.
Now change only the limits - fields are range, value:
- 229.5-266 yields 106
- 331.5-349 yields 137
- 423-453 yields 131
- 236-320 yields 110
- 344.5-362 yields 145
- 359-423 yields 127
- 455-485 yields 148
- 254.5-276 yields 100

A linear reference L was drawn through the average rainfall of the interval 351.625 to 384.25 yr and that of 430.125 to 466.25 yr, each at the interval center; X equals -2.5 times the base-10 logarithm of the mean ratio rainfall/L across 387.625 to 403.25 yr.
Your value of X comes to 0.18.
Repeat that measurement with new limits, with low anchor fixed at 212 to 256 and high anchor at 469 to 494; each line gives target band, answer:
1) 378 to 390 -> 0.02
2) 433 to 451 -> 0.07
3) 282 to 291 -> 0.08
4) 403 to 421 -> 0.23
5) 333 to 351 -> -0.08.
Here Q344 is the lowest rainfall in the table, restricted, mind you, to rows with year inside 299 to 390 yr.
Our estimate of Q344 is 115.5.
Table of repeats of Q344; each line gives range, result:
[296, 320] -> 107.9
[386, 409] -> 112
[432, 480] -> 124.8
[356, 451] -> 107.1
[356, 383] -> 132.6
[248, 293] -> 93.71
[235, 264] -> 98.75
